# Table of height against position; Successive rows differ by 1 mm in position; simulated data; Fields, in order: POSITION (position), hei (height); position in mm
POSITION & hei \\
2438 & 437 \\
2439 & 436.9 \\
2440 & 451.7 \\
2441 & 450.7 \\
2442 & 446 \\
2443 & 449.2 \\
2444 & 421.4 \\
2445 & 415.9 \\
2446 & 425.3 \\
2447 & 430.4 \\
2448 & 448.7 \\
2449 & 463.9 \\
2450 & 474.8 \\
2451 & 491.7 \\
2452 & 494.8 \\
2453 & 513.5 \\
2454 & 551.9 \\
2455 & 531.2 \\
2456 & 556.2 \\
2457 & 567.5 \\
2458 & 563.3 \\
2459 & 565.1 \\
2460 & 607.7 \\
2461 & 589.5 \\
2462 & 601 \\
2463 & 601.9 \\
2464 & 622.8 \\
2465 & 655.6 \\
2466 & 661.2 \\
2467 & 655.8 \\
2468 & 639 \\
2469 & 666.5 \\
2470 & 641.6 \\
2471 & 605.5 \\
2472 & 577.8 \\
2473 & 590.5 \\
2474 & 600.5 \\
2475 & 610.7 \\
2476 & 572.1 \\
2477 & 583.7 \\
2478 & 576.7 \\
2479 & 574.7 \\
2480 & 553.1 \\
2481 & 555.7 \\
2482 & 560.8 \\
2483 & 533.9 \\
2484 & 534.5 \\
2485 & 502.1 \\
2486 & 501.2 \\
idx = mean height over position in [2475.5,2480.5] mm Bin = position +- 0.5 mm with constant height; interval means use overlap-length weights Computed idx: 572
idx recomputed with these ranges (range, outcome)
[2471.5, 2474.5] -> 590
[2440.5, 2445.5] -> 437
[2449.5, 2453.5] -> 494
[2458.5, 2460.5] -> 586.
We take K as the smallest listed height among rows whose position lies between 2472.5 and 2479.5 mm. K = 572.1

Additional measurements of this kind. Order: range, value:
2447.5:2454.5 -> 448.7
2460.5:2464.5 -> 589.5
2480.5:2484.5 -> 533.9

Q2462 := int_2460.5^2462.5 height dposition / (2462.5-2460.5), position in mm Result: 595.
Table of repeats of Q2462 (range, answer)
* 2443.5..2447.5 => 423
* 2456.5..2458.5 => 565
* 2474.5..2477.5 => 589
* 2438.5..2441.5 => 446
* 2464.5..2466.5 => 658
